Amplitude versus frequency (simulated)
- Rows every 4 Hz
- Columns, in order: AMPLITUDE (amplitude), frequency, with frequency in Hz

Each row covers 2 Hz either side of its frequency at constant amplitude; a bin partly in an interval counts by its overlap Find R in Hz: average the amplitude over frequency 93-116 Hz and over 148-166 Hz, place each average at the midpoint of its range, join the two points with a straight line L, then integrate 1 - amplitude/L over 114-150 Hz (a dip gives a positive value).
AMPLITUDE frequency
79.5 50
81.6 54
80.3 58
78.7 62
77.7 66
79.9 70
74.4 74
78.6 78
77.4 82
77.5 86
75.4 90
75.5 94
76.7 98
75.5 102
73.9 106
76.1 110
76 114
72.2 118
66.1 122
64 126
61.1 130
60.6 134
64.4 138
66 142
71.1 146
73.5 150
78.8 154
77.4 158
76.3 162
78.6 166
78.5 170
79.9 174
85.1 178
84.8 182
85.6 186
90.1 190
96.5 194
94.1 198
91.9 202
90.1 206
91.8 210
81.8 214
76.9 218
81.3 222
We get 4.49 Hz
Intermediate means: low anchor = 75.6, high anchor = 76.7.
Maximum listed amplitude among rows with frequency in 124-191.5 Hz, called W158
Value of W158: 90.1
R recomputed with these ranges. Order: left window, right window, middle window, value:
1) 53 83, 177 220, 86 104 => 1.01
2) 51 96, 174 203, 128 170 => 6.96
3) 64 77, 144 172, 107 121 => 0.51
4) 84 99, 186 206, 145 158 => 1.55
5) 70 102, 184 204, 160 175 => 1.66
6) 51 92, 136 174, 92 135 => 2.97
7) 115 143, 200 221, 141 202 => -4.25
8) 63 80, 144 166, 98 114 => 0.30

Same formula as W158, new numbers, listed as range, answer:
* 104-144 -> 76.1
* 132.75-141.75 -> 64.4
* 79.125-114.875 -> 77.5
